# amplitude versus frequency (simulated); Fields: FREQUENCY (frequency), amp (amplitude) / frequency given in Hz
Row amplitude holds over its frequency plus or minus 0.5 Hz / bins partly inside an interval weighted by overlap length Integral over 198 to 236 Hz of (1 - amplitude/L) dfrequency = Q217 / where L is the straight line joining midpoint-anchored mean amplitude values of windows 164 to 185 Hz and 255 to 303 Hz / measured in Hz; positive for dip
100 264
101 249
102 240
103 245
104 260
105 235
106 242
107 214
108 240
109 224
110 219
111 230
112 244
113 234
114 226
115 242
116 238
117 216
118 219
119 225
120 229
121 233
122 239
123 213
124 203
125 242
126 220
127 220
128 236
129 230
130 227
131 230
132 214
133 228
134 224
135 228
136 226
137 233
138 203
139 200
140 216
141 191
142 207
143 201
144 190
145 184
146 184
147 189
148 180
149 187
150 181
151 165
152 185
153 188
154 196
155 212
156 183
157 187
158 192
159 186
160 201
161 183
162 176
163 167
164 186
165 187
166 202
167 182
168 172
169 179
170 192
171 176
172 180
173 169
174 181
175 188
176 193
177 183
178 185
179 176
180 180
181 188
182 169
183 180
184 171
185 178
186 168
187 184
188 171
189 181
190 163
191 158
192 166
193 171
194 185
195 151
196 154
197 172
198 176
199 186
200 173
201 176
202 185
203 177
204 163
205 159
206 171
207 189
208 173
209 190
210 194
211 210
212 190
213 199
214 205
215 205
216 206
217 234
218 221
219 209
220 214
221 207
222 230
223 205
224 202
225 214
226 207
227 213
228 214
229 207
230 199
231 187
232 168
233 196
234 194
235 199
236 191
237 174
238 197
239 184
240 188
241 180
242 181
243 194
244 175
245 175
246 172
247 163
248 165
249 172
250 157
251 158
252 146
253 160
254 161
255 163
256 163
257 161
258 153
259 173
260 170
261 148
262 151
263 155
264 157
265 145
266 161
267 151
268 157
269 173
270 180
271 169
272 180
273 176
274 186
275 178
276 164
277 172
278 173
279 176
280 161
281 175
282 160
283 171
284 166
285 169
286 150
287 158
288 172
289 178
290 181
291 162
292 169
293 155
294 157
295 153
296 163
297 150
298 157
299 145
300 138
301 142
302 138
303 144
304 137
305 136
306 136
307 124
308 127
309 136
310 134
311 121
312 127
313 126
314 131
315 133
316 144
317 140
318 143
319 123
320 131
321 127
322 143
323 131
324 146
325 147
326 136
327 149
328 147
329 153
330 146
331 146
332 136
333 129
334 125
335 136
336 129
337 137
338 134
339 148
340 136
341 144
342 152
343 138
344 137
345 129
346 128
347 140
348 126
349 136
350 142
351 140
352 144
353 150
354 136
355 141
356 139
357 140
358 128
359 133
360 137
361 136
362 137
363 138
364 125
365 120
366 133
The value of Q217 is -4.9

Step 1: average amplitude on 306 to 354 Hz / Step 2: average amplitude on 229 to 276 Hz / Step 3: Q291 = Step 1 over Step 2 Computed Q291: 0.8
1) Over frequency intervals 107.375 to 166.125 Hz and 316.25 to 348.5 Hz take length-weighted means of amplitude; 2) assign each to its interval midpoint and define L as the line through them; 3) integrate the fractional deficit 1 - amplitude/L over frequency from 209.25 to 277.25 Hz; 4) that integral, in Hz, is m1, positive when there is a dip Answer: -4.7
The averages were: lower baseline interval 209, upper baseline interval 138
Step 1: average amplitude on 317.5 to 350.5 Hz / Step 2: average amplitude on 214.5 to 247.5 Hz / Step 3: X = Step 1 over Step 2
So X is 0.7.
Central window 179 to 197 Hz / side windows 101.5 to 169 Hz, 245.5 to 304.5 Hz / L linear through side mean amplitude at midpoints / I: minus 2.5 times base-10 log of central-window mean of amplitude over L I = 0.12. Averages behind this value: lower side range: 211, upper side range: 162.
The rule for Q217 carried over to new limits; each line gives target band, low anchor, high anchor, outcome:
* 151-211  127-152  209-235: 7.57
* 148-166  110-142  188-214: 1.61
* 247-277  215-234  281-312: 2.37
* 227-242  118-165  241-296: -1.31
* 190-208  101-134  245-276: 1.97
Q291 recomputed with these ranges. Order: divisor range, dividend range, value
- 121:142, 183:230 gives 0.85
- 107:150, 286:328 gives 0.66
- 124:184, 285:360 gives 0.72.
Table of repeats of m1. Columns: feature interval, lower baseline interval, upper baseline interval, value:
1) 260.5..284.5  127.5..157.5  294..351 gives -1.50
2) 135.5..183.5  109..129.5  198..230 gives 5.94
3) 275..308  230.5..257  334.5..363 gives 0.25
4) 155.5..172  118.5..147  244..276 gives 1.57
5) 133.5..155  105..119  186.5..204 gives 0.97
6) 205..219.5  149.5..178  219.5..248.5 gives -0.60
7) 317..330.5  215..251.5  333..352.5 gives 0.58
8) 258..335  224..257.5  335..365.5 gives 3.57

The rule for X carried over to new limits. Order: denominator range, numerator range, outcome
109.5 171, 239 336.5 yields 0.75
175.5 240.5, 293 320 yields 0.74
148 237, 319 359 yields 0.74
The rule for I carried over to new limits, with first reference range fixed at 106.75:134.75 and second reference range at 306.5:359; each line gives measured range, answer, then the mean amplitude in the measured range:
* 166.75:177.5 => 0.13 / 181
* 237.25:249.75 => -0.02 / 178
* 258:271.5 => 0.03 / 160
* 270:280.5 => -0.08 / 174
